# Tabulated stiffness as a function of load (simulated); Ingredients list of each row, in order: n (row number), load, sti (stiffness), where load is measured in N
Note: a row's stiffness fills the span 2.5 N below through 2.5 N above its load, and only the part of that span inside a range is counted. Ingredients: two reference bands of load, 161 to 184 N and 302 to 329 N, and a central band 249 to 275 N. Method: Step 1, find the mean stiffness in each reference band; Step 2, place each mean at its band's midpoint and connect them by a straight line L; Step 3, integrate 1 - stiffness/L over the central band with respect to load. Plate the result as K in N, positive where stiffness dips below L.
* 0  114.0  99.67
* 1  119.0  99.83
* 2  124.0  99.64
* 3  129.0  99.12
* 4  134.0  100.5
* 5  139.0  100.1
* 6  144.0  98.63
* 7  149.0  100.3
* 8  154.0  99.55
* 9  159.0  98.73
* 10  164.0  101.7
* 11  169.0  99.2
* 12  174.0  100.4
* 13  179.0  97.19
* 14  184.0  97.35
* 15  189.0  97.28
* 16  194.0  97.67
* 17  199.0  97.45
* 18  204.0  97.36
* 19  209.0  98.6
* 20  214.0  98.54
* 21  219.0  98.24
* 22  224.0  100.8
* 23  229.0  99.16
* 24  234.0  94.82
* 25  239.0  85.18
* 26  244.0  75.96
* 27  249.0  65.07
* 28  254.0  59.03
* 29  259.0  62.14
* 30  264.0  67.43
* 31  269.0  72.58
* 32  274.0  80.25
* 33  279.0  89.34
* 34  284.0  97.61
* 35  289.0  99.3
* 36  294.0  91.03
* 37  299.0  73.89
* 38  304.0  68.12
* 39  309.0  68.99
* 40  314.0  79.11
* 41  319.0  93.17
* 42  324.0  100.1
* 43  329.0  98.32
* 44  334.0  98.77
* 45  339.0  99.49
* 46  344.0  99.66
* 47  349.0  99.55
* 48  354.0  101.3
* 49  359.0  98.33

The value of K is 6.4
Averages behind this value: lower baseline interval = 99.4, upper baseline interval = 83.7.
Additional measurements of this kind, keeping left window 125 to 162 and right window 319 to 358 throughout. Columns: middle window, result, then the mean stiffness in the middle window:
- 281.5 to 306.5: 3.3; 86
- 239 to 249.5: 2.6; 75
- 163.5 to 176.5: -0.1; 100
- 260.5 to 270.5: 3.1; 69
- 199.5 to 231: 0.2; 98.7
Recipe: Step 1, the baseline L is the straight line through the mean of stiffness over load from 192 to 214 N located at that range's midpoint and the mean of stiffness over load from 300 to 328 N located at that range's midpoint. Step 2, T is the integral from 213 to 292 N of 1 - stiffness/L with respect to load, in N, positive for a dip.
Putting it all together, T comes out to 6.2 N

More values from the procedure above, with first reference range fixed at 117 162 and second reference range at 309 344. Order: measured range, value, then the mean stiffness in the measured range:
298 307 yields 2.3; 70.4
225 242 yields 0.6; 93.2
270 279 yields 1.3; 81.5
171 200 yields 0.0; 97.9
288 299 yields 0.5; 89.8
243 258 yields 4.8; 65.3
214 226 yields -0.3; 99.3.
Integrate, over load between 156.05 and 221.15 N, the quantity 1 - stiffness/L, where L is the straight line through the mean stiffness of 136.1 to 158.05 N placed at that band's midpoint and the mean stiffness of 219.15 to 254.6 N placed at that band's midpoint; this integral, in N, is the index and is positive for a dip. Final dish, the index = -3.9 N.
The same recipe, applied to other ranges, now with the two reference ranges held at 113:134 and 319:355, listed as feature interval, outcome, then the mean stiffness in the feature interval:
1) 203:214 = 0.14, 98.2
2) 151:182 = 0.03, 99.4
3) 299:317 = 4.76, 72.9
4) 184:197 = 0.27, 97.4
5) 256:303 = 8.71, 80.8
